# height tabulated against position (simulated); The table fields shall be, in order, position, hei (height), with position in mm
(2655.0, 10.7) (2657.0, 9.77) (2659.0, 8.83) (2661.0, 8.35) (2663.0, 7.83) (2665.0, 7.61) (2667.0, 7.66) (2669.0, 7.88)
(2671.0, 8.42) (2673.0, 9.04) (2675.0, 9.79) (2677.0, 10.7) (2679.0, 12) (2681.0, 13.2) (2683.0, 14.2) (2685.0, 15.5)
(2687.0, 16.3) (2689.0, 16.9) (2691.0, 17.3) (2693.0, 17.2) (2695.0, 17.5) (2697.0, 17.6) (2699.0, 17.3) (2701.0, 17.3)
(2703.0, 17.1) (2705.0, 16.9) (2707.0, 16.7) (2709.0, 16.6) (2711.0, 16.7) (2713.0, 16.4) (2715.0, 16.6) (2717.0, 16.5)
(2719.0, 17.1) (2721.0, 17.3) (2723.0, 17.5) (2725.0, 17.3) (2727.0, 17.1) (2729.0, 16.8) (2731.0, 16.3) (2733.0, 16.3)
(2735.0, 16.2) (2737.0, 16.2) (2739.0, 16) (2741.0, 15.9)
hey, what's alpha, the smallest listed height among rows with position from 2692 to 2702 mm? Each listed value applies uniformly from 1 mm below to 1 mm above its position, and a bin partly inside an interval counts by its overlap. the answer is 17.2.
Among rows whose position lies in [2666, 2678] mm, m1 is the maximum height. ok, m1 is 10.7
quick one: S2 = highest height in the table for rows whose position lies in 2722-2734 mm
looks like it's 17.5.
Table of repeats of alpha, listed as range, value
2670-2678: 8.42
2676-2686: 10.7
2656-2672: 7.61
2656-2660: 8.83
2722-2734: 16.3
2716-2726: 16.5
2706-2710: 16.6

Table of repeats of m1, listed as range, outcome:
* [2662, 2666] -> 7.83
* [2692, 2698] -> 17.6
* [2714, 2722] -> 17.3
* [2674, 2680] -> 12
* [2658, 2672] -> 8.83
